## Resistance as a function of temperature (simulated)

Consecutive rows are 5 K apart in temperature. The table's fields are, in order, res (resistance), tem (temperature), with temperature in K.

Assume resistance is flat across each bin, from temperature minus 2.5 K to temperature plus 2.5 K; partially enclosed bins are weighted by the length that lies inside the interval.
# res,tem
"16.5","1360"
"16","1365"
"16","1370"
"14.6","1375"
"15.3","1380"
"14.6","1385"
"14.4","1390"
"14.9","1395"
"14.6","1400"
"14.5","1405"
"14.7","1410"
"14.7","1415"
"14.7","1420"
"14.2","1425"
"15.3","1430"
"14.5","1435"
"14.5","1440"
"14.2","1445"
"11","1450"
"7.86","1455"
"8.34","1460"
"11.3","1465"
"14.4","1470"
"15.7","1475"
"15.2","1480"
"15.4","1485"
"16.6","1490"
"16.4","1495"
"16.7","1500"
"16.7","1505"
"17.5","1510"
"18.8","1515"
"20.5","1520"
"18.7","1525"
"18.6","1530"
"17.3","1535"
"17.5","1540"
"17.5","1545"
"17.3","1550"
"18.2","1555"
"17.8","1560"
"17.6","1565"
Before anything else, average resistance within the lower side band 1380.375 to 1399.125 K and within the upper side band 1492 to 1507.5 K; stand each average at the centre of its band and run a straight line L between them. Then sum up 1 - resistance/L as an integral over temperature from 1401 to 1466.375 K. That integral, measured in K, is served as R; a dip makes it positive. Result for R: 9.7 K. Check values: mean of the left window 14.7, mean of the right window 16.6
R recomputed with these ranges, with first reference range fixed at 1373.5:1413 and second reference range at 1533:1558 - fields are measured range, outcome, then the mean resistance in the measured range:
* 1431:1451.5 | 2.4 K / 13.8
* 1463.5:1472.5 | 1.7 K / 13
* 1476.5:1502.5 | 0.7 K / 16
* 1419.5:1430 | 0.5 K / 14.6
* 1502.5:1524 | -1.8 K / 18.4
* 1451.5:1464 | 5.7 K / 8.72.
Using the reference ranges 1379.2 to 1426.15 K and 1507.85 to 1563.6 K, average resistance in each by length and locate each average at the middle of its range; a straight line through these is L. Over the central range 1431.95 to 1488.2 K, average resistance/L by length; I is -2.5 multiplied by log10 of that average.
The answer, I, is 0.236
